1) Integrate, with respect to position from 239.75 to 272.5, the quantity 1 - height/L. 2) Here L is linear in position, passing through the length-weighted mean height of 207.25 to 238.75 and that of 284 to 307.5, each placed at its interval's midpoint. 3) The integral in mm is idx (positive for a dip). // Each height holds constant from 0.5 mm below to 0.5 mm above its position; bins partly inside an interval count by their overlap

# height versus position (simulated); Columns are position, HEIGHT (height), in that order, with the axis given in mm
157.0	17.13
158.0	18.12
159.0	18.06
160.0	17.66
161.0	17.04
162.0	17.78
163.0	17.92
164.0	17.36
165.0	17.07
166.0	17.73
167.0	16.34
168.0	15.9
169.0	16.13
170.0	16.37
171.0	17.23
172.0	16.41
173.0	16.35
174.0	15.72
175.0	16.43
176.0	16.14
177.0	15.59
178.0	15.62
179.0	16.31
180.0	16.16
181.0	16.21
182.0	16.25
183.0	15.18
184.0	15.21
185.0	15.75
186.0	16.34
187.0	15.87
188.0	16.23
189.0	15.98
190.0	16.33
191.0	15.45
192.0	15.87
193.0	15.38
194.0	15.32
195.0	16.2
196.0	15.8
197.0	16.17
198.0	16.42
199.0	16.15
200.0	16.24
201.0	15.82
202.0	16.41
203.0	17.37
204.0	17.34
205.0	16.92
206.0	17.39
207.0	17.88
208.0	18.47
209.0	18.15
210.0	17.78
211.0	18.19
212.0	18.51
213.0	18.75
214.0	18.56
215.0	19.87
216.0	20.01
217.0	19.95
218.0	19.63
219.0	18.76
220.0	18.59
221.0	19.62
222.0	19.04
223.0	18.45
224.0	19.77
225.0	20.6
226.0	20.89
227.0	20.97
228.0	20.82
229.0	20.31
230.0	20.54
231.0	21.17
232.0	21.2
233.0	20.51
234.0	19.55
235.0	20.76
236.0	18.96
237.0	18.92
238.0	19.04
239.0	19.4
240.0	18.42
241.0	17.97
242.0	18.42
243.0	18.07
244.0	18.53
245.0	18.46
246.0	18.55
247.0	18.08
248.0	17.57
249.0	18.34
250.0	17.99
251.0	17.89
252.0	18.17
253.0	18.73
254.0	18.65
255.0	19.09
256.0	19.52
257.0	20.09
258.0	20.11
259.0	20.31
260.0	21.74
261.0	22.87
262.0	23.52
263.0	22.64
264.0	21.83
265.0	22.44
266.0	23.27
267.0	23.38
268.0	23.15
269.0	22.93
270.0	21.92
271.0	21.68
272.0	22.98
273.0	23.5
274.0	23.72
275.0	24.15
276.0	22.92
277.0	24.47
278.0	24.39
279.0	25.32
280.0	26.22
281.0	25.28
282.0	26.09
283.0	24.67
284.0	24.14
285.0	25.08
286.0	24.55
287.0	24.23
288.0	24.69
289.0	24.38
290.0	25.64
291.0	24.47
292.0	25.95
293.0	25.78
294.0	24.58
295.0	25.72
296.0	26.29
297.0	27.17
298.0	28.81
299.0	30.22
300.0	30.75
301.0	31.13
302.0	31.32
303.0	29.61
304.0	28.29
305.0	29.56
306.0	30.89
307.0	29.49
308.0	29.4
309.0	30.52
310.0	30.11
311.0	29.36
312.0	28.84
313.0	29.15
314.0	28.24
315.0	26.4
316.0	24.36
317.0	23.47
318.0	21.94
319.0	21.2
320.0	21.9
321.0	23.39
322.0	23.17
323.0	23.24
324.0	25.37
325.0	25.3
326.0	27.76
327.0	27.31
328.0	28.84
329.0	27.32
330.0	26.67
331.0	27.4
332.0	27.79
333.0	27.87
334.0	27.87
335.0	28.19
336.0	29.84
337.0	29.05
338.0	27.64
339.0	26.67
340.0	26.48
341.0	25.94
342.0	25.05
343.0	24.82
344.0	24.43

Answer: 4.07 mm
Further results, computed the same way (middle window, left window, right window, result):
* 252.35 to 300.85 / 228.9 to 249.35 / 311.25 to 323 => -4.33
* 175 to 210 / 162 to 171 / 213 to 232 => 3.79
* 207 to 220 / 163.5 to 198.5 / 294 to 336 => 0.02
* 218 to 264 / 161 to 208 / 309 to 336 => 1.86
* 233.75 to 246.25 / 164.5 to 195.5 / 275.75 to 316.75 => 1.66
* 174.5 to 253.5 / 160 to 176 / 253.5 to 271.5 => 5.14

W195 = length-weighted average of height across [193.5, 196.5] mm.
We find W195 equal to 15.8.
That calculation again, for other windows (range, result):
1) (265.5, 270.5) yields 22.9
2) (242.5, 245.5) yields 18.4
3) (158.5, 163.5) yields 17.7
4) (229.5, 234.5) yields 20.6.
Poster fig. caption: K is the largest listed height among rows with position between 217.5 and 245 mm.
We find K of 21.2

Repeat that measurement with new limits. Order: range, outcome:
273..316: 31.32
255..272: 23.52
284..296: 26.29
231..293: 26.22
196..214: 18.75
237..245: 19.4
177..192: 16.34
